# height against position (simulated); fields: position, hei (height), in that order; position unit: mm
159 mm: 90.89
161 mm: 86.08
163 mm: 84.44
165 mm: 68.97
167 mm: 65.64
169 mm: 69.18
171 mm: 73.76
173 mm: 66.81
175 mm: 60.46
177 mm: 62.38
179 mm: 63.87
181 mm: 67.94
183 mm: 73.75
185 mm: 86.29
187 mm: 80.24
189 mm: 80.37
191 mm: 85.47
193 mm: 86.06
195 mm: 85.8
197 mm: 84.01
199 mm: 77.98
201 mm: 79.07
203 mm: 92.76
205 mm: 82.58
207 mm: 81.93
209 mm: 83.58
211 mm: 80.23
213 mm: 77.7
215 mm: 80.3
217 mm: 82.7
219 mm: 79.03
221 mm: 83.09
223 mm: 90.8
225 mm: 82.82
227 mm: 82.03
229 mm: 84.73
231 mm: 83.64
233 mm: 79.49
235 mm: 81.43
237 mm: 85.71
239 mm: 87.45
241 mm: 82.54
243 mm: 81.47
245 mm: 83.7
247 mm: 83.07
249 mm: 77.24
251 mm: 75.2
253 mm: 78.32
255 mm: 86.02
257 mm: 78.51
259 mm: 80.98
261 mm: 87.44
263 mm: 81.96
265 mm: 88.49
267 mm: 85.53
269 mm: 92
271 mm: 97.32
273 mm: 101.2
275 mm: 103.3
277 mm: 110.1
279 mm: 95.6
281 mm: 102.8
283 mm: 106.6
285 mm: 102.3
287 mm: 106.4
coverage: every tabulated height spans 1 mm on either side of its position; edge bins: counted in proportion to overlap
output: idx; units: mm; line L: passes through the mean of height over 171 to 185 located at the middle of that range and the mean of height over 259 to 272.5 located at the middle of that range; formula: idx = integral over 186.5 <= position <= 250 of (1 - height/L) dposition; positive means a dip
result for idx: -4.6 mm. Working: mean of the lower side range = 67.9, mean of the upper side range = 88.7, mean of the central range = 82.8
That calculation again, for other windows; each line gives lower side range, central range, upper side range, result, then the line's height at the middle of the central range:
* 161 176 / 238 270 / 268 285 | 3.96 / 94.9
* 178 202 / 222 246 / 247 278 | 0.22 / 84.6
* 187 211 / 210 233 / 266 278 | 1.46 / 87.9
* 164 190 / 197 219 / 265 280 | -0.71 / 79.3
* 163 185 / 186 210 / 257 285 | -2.58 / 75.3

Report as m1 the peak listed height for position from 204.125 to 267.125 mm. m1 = 90.8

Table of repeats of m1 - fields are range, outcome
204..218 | 83.58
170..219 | 92.76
